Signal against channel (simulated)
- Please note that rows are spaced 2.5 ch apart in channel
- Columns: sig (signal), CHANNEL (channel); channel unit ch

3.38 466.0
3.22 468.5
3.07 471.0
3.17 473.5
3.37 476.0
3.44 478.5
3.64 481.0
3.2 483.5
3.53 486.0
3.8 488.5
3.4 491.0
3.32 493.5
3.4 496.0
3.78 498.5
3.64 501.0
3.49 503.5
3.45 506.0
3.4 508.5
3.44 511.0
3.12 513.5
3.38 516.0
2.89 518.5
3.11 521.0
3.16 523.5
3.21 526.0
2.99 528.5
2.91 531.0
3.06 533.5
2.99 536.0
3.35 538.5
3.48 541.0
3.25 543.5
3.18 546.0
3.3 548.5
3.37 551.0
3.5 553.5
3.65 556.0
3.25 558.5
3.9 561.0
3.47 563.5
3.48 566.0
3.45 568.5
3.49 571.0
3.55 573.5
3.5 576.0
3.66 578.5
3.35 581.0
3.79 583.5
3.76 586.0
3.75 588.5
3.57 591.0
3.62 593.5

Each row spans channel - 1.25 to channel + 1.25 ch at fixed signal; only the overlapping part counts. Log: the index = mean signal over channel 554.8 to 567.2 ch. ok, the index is 3.55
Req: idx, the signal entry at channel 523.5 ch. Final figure 3.16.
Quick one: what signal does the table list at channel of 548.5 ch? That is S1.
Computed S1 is 3.3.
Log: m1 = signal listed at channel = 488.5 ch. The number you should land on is 3.8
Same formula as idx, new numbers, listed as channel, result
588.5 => 3.75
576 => 3.5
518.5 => 2.89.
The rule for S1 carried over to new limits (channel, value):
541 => 3.48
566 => 3.48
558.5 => 3.25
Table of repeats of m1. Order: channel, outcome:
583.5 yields 3.79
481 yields 3.64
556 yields 3.65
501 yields 3.64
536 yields 2.99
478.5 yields 3.44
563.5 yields 3.47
